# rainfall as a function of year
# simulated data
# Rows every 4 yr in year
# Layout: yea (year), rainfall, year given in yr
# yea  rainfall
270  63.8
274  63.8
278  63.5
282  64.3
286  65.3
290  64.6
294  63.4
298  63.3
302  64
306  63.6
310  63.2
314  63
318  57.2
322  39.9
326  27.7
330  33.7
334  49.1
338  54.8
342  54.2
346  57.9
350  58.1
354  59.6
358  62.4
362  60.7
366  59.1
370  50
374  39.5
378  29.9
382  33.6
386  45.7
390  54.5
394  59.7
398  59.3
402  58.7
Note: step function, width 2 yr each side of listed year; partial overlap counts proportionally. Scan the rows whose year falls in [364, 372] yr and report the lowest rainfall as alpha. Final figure 50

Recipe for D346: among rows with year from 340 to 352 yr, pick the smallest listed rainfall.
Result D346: 54.2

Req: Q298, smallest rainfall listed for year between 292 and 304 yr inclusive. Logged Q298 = 63.3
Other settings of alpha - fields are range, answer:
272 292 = 63.5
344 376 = 39.5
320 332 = 27.7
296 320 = 57.2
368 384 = 29.9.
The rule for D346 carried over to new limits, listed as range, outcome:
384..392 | 45.7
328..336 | 33.7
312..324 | 39.9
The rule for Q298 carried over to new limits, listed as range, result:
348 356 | 58.1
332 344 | 49.1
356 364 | 60.7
